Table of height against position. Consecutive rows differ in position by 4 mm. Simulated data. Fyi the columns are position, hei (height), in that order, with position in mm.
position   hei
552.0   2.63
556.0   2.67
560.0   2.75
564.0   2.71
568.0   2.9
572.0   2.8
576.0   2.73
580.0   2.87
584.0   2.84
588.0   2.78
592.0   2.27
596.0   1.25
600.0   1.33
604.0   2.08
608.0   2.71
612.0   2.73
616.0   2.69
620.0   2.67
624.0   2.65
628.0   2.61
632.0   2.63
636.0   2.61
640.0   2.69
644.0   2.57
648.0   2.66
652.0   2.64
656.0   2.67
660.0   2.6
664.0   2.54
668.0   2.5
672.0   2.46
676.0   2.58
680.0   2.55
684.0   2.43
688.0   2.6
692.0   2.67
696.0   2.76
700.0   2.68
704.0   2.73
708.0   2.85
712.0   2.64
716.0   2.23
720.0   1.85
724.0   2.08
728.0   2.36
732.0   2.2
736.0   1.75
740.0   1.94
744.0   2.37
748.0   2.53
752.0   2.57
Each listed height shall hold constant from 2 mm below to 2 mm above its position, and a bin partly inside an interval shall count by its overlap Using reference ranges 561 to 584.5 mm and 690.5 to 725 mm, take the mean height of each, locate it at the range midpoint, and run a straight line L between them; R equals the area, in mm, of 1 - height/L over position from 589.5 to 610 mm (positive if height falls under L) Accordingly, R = 5.9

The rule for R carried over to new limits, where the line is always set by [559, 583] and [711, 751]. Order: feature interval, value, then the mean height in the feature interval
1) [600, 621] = 1.52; 2.45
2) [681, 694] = -1.15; 2.57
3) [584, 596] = 1.60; 2.36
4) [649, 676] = -1.33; 2.57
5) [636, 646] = -0.36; 2.63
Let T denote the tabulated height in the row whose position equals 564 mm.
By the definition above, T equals 2.71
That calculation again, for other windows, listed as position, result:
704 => 2.73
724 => 2.08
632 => 2.63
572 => 2.8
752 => 2.57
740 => 1.94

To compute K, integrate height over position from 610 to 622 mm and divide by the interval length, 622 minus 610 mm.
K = 2.7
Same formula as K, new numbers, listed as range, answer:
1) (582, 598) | 2.28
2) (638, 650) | 2.64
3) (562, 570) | 2.8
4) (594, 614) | 2.02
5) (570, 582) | 2.8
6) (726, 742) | 2.06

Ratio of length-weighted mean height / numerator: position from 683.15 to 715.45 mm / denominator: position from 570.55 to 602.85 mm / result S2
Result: 1.1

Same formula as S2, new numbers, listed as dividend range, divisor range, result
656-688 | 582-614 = 1.13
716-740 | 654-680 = 0.80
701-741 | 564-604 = 0.94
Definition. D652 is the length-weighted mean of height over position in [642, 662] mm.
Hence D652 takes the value 2.63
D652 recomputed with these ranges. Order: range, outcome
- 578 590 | 2.83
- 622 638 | 2.62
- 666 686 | 2.5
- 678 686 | 2.49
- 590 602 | 1.62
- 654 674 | 2.55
